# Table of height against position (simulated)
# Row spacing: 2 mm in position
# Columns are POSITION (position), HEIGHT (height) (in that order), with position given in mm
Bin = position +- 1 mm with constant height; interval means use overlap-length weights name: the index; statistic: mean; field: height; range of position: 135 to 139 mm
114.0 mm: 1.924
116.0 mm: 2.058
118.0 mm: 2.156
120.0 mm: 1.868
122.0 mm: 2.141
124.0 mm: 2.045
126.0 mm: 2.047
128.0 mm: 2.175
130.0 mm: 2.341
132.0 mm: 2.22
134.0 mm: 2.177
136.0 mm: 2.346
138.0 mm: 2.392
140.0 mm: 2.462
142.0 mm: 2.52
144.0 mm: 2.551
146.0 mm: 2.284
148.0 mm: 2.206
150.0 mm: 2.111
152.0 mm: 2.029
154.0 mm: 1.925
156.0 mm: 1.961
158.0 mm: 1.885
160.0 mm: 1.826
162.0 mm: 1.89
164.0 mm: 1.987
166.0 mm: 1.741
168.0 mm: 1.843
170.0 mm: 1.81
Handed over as 2.37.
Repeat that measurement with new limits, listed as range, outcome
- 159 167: 1.86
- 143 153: 2.24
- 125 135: 2.19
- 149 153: 2.07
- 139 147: 2.45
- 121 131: 2.15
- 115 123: 2.06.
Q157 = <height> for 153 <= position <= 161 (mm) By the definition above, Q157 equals 1.9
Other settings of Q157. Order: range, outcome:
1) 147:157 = 2.05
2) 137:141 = 2.43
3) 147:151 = 2.16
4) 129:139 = 2.3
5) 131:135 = 2.2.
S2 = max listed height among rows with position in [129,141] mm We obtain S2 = 2.462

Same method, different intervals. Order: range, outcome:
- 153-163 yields 1.961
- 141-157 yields 2.551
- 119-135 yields 2.341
